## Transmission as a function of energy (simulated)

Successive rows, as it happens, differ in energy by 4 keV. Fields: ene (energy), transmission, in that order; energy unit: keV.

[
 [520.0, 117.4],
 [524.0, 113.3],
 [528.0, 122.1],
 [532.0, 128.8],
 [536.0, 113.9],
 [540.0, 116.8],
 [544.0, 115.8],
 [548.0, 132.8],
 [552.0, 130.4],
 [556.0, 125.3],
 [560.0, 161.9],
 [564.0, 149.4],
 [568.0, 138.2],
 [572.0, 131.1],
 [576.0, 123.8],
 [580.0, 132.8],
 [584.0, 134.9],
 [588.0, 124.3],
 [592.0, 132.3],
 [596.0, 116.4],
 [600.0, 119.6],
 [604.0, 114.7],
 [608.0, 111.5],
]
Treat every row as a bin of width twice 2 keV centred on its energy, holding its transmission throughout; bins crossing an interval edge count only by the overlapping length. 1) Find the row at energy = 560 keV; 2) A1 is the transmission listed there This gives 161.9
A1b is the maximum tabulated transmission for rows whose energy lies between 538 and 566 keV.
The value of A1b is 161.9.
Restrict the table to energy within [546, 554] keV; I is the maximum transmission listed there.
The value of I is 132.8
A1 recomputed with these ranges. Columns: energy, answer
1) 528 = 122.1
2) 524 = 113.3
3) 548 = 132.8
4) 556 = 125.3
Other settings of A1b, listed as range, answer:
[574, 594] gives 134.9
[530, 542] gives 128.8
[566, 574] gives 138.2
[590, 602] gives 132.3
